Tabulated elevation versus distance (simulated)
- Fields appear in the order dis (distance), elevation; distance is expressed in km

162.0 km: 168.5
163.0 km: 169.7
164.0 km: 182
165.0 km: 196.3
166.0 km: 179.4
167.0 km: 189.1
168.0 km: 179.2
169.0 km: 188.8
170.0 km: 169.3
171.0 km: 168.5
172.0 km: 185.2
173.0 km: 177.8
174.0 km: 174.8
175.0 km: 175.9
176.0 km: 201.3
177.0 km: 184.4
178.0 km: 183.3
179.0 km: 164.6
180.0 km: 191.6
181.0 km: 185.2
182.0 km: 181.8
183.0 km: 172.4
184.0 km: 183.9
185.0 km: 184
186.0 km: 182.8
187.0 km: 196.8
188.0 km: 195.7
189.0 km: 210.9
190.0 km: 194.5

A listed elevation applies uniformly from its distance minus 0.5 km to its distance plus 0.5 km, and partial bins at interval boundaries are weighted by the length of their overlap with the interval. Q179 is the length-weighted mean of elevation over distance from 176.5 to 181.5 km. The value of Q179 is 182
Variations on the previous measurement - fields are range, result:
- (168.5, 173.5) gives 178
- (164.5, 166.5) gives 188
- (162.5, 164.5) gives 176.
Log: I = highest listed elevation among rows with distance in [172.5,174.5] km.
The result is 177.8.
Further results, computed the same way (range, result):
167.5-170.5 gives 188.8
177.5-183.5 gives 191.6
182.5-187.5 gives 196.8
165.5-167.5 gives 189.1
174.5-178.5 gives 201.3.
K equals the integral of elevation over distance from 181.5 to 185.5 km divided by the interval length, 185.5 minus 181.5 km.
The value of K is 181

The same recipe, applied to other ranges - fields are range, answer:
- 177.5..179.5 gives 174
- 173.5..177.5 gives 184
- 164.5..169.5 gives 187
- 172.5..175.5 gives 176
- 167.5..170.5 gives 179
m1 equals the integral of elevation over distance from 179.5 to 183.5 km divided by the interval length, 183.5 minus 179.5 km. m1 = 183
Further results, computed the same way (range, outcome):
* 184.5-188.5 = 190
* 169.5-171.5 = 169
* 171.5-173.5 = 182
